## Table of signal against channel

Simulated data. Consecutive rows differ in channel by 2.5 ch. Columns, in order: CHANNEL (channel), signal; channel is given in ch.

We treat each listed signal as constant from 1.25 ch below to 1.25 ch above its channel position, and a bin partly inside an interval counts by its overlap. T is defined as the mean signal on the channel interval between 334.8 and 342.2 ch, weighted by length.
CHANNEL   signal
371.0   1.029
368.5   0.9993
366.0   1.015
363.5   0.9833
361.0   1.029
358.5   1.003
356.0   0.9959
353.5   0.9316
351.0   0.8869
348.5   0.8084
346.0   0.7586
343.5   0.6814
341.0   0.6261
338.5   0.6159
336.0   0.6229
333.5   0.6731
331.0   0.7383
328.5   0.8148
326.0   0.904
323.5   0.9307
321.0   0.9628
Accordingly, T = 0.622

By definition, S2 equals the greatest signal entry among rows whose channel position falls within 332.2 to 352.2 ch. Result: 0.8869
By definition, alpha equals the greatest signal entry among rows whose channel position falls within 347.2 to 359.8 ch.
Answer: 1.003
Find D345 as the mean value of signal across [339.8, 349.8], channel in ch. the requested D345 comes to 0.72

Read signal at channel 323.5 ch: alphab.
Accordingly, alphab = 0.9307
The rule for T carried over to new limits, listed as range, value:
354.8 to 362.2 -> 1.01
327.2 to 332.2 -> 0.778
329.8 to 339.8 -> 0.662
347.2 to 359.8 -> 0.925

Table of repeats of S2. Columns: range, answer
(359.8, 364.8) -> 1.029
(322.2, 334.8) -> 0.9307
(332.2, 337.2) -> 0.6731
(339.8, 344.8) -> 0.6814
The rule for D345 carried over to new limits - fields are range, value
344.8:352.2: 0.818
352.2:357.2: 0.963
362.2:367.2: 0.999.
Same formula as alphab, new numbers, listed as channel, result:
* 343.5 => 0.6814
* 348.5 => 0.8084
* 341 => 0.6261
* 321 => 0.9628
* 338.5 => 0.6159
